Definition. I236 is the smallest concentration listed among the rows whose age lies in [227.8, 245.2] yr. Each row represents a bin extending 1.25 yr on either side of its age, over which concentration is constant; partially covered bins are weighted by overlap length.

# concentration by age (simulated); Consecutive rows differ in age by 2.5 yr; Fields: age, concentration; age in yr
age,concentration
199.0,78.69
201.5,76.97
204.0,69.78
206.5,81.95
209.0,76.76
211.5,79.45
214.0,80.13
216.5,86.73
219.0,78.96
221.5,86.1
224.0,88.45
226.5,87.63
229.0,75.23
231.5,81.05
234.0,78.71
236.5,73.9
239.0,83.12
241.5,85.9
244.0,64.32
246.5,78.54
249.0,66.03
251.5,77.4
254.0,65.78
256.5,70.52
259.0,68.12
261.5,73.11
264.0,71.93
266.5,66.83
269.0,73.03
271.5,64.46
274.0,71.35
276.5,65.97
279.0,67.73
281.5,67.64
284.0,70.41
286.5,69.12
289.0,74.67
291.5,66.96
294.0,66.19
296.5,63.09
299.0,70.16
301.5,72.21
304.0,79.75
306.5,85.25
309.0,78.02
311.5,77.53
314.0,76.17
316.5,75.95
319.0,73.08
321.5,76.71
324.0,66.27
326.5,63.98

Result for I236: 64.32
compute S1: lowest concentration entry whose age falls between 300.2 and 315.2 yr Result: 72.21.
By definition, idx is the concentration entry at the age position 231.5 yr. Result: 81.05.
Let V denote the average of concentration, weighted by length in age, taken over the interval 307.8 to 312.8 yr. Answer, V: 77.8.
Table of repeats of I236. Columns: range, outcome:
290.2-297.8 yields 63.09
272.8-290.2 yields 65.97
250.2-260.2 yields 65.78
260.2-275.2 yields 64.46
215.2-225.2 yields 78.96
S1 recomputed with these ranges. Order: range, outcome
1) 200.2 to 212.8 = 69.78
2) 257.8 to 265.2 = 68.12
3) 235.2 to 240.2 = 73.9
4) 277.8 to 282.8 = 67.64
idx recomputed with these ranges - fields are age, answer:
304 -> 79.75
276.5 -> 65.97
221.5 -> 86.1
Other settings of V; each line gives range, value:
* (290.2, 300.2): 66.6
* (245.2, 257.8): 71.6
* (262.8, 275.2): 69.5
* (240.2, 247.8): 76.2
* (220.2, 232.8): 83.7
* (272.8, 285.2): 68.6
